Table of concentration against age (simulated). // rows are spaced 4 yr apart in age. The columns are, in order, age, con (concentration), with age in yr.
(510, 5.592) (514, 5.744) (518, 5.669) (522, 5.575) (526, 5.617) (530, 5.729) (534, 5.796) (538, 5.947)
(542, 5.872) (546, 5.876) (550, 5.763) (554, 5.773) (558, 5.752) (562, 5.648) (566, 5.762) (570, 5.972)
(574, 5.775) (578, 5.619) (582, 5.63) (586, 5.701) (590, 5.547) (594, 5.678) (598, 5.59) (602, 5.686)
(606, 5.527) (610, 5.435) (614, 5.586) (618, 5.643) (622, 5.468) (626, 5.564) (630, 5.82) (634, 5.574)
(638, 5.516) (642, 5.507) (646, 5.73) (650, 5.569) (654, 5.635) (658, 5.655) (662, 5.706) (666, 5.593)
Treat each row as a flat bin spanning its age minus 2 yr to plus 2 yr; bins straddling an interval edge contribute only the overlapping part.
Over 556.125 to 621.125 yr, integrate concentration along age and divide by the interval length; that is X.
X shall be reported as 5.66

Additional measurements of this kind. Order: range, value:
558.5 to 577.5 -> 5.77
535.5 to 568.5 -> 5.8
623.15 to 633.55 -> 5.66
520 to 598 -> 5.73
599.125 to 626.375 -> 5.56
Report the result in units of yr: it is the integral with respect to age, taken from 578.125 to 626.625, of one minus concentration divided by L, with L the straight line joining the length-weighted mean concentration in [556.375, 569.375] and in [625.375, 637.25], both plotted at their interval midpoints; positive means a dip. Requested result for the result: 0.9 yr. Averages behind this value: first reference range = 5.75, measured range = 5.59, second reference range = 5.65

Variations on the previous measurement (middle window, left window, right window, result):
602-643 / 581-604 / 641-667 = 0.5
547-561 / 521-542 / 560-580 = 0.0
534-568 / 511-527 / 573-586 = -0.8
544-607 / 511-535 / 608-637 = -0.9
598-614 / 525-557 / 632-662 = 0.3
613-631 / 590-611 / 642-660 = 0.0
